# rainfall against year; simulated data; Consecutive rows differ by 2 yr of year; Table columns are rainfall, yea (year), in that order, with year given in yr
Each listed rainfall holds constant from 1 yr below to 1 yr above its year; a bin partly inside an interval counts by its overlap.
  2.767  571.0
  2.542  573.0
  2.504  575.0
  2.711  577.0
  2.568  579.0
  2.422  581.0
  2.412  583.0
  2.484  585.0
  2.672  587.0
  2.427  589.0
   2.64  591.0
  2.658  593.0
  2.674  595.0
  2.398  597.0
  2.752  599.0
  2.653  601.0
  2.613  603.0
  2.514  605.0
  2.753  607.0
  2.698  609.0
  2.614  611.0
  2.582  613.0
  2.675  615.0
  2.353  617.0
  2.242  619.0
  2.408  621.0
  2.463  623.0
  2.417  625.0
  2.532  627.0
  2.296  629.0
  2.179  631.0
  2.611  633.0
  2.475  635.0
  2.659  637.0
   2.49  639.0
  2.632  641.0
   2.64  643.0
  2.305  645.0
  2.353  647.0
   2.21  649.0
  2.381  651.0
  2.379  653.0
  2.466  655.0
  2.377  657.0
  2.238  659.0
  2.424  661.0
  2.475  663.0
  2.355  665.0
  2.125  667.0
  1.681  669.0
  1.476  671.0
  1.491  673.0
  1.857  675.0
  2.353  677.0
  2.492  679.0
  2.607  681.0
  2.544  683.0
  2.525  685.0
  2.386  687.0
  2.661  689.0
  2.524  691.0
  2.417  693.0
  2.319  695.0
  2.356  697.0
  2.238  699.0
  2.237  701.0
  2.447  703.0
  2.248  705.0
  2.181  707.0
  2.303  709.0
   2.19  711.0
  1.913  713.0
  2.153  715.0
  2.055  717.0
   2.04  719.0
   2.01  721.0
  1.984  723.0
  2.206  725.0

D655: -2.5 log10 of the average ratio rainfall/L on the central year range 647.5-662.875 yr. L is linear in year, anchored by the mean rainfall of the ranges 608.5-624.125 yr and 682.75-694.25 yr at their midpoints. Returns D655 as 0.06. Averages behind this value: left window 2.5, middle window 2.36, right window 2.5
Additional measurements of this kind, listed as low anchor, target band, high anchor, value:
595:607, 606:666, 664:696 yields -0.006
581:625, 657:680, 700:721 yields 0.107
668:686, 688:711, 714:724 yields -0.133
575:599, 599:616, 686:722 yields -0.059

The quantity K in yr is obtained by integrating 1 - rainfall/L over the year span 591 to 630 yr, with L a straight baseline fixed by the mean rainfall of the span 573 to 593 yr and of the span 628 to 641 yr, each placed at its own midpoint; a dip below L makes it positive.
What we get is -0.7 yr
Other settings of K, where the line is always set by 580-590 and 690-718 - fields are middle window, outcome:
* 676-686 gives -0.9 yr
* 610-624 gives -0.3 yr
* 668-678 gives 2.3 yr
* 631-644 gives -0.9 yr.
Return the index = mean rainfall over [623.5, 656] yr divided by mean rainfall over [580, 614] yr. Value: 0.94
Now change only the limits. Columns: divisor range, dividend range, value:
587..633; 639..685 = 0.90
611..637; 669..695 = 0.92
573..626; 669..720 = 0.87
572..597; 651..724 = 0.88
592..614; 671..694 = 0.88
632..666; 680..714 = 0.97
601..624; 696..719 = 0.87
